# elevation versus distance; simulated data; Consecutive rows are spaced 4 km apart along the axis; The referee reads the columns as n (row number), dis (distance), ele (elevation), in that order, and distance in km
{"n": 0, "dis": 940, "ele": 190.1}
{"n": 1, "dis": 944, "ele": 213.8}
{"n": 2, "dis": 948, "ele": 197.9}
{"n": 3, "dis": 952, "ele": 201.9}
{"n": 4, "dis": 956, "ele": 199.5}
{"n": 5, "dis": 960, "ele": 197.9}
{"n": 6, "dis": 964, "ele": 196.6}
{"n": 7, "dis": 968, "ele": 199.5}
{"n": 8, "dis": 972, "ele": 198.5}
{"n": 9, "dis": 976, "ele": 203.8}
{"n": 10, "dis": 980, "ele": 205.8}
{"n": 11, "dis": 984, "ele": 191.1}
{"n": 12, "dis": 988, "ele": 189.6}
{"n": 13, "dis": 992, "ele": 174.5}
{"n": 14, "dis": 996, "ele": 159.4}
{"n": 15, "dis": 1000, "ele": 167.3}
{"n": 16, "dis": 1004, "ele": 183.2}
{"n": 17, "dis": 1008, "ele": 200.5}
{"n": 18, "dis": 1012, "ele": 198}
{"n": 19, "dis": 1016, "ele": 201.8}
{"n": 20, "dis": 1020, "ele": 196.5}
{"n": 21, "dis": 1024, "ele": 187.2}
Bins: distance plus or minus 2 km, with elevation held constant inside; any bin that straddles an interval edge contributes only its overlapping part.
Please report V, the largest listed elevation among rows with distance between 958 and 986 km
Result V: 205.8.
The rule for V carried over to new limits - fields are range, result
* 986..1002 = 189.6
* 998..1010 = 200.5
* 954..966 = 199.5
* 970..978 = 203.8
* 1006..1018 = 201.8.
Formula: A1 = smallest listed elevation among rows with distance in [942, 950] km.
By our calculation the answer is 197.9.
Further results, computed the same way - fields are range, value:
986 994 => 174.5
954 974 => 196.6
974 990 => 189.6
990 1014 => 159.4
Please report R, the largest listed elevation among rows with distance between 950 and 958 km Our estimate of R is 201.9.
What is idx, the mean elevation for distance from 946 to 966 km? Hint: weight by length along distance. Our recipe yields 199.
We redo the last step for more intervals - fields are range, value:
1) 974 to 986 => 200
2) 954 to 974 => 198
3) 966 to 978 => 201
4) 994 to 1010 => 178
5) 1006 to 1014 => 199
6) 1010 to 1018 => 200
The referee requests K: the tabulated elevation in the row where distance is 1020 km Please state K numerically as 196.5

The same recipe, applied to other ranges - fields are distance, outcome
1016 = 201.8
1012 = 198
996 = 159.4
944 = 213.8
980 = 205.8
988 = 189.6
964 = 196.6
